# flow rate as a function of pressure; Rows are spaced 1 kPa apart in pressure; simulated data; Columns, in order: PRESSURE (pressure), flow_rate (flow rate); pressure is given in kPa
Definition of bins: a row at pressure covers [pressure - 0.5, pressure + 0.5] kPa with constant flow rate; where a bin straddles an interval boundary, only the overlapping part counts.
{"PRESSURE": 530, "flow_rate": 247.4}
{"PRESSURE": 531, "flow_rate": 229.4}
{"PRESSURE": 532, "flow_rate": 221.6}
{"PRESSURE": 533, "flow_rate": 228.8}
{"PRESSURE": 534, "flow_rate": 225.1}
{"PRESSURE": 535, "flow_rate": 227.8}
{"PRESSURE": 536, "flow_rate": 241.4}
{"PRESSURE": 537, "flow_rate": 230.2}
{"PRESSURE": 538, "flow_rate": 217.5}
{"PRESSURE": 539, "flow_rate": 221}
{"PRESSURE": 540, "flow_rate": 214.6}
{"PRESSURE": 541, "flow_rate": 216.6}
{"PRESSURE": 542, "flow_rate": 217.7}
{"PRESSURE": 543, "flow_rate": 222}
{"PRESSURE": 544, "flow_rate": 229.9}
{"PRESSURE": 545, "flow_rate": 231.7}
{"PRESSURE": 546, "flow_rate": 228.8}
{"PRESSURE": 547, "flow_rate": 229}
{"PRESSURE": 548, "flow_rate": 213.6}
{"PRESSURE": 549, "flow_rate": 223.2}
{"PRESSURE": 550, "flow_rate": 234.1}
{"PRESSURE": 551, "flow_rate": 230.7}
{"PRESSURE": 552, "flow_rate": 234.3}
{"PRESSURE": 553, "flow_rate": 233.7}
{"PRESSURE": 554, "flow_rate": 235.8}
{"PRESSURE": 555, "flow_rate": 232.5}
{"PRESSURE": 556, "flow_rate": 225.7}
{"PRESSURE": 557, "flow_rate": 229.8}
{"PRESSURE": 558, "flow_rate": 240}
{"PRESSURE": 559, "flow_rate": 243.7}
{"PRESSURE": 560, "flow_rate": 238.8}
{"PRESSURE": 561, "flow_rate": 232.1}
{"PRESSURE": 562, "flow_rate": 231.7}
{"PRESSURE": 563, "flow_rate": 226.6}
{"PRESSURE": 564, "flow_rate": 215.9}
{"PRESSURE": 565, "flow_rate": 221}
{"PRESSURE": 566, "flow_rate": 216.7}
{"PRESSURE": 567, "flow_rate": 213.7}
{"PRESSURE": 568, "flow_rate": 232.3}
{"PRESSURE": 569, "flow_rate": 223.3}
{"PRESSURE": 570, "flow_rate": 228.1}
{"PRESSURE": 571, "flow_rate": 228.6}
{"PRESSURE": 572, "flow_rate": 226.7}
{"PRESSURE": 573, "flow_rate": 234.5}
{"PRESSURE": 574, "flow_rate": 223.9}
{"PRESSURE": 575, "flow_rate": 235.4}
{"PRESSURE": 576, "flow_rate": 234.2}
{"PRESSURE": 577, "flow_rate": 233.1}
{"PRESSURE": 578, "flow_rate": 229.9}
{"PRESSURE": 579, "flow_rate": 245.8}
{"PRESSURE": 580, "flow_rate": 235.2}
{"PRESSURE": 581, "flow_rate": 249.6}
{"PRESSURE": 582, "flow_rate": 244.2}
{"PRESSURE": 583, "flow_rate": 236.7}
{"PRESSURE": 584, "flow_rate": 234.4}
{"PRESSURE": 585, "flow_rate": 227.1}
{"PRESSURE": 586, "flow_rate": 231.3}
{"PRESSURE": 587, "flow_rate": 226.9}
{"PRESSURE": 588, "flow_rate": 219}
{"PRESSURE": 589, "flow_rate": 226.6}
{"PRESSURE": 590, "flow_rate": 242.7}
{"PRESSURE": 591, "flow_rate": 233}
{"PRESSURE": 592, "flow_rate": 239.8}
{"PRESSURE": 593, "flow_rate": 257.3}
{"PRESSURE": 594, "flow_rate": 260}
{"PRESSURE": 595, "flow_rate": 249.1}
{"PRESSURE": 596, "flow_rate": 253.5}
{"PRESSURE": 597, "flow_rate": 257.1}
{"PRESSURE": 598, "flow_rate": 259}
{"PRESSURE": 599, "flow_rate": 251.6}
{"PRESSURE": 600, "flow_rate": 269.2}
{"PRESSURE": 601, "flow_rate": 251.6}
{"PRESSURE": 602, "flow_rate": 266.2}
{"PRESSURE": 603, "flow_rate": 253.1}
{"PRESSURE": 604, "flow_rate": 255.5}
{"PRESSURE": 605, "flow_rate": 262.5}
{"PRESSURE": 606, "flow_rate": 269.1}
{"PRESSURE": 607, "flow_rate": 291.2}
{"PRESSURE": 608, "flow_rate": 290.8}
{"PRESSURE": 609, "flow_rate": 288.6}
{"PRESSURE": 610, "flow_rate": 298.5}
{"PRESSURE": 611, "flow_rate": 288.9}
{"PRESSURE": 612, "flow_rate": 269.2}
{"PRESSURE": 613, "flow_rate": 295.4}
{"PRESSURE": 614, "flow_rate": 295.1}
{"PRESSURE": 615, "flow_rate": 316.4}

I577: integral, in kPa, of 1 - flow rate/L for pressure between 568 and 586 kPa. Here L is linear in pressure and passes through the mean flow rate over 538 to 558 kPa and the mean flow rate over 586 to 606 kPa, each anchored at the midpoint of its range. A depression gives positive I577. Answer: 0.51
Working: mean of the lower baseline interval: 227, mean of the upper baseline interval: 249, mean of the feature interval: 233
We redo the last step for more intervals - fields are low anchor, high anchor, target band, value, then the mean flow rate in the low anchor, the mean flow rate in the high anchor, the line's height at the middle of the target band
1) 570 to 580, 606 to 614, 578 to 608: 1.4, 232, 288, 261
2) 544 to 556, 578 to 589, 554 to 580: 0.2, 230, 234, 232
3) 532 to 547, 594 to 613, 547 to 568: 0.8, 225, 269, 237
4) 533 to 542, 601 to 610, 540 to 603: 3.4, 224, 272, 248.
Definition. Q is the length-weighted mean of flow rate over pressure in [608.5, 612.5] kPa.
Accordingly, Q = 286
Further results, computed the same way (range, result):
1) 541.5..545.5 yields 225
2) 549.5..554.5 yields 234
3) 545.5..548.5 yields 224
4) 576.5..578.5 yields 232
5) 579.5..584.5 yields 240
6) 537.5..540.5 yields 218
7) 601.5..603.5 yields 260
